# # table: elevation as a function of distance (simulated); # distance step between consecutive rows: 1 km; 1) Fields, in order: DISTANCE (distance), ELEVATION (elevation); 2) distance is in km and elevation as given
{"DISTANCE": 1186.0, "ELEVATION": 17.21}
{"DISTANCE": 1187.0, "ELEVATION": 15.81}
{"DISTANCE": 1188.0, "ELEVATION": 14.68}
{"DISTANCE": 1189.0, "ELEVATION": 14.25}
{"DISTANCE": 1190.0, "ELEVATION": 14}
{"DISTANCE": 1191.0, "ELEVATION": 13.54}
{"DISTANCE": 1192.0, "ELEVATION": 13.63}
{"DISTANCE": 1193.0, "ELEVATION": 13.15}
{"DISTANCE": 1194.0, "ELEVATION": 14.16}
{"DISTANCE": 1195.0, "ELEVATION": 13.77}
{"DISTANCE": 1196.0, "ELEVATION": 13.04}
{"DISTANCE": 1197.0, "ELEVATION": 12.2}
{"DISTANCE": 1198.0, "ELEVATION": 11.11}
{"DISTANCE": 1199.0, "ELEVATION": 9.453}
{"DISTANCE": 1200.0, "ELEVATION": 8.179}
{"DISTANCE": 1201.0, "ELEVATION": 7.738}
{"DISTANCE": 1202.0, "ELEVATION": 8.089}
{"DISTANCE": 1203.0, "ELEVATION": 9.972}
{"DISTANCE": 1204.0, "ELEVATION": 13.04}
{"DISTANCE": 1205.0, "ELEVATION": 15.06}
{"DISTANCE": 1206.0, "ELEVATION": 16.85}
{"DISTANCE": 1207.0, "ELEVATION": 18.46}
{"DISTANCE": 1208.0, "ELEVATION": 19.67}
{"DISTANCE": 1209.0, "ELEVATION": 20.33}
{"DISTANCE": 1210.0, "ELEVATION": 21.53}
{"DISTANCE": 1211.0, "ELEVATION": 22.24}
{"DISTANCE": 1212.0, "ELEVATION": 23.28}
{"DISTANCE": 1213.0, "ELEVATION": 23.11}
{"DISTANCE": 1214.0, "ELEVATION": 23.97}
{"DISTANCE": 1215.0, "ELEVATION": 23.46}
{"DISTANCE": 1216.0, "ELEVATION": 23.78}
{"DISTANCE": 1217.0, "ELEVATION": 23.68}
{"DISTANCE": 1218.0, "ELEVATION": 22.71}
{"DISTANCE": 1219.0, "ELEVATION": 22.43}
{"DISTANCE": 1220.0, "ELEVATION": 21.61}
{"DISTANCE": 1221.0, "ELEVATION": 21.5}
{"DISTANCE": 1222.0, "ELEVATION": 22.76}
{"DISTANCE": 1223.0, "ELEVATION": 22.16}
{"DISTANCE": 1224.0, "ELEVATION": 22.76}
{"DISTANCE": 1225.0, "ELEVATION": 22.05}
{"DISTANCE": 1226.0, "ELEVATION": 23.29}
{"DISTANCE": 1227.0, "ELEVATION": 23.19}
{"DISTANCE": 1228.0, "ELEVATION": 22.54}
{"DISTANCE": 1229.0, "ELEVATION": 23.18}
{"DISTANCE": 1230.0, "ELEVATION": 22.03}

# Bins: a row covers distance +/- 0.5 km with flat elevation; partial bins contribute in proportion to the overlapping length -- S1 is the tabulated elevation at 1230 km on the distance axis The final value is 22.03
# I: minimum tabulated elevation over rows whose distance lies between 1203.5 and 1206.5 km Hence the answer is 13.04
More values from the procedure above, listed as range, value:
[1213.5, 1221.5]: 21.5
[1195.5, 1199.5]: 9.453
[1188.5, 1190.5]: 14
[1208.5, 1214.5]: 20.33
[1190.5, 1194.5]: 13.15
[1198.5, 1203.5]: 7.738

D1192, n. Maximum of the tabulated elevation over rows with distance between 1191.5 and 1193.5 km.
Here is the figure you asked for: 13.63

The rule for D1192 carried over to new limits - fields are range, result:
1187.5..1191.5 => 14.68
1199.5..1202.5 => 8.179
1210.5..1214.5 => 23.97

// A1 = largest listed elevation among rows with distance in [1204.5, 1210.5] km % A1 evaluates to 21.53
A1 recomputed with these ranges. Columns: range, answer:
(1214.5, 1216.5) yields 23.78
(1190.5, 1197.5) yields 14.16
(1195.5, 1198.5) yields 13.04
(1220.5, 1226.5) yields 23.29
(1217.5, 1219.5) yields 22.71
